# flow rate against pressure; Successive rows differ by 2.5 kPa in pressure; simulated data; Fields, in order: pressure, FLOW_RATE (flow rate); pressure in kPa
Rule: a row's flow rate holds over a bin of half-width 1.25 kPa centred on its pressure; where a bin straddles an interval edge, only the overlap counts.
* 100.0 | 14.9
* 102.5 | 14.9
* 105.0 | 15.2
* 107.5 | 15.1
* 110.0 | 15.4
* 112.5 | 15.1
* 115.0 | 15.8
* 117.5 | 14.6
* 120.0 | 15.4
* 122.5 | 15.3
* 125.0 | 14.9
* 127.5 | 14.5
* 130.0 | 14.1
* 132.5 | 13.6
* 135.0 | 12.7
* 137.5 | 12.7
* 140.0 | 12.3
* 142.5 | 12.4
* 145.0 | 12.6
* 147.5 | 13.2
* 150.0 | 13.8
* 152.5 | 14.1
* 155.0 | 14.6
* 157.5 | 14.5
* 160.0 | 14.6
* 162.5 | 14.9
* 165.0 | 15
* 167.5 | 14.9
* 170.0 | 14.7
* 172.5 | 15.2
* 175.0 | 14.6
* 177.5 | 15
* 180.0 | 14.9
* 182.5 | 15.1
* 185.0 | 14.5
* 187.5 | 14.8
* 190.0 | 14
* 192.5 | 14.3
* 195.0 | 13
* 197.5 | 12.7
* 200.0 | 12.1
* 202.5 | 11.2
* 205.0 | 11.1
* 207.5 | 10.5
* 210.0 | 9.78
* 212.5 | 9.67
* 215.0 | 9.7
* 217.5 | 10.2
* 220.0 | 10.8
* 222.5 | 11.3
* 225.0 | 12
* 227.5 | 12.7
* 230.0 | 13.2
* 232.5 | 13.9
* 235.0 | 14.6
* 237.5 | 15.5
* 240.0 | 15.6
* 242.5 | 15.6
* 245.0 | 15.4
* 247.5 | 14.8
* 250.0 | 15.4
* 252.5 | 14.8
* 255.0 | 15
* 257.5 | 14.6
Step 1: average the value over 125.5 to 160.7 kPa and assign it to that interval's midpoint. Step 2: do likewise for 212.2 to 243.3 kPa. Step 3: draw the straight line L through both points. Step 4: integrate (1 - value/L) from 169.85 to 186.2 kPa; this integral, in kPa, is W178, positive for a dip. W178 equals -2.0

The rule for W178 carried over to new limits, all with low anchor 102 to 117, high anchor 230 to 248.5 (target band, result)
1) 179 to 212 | 4.8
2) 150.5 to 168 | 0.6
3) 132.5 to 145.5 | 2.2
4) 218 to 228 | 2.3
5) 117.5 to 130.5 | 0.3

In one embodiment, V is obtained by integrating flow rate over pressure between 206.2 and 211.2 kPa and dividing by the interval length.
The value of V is 10.2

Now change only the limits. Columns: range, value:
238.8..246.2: 15.5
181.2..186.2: 14.8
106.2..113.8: 15.2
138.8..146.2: 12.4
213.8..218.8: 9.96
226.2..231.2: 12.9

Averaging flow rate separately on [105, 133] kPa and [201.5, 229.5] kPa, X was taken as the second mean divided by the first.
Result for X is 0.73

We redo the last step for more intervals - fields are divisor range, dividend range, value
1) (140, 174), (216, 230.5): 0.82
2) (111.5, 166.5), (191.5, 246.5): 0.88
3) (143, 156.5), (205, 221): 0.75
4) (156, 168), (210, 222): 0.69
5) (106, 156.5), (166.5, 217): 0.92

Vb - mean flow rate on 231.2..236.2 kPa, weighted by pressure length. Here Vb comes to 14.2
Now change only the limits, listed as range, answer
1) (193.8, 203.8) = 12.2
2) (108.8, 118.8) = 15.2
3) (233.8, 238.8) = 15.1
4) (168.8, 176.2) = 14.8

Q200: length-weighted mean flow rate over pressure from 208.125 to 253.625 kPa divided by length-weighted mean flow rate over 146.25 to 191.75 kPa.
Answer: 0.9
